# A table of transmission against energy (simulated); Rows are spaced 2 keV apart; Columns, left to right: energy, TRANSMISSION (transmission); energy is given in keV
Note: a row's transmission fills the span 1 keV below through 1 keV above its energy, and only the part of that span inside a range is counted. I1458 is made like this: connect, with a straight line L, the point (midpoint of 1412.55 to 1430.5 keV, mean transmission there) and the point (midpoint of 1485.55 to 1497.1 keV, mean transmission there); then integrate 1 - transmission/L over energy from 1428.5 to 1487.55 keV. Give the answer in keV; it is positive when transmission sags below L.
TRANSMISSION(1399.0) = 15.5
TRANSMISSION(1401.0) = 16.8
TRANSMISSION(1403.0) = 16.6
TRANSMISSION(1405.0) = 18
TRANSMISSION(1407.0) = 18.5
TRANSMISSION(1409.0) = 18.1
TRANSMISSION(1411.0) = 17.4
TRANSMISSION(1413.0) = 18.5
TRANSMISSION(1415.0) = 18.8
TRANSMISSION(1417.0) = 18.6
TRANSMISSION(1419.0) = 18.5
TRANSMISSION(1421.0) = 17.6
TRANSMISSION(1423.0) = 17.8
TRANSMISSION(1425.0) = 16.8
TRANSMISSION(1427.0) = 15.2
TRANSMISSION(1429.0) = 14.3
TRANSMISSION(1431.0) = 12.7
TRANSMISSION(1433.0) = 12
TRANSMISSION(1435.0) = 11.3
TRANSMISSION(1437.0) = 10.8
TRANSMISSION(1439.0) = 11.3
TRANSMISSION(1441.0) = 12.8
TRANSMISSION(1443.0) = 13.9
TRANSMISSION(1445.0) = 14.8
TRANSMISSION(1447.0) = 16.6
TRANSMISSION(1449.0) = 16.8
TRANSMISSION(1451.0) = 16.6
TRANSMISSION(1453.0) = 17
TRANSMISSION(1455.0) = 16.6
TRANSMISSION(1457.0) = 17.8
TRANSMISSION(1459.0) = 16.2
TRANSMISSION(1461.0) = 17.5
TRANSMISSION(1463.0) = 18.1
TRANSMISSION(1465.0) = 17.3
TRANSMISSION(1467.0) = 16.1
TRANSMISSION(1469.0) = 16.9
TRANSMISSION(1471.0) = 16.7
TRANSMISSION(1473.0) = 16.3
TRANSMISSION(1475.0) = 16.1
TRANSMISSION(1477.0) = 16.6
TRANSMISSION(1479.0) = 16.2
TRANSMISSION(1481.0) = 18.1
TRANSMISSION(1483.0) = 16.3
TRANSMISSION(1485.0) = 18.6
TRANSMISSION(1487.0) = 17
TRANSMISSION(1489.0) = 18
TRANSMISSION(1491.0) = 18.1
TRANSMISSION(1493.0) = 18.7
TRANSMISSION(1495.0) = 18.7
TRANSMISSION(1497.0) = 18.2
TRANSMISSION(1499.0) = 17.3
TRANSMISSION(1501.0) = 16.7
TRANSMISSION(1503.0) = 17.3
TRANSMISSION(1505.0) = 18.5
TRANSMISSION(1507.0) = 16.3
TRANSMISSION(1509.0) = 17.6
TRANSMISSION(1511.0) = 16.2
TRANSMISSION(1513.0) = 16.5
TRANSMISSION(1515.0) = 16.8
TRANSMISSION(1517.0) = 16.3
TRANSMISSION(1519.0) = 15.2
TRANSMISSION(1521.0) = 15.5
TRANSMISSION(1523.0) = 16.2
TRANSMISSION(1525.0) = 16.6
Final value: 6.9 keV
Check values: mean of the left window 17.2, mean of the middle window 15.6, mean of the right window 18.1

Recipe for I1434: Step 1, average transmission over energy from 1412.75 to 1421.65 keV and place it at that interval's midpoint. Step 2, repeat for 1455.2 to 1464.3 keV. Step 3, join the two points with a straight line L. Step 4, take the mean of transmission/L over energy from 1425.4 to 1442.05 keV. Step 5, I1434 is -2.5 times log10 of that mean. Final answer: 0.379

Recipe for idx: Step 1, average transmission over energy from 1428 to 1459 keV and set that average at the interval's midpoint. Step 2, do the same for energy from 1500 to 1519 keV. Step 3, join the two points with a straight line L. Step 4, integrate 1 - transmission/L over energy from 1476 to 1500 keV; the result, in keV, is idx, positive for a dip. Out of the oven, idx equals -2.41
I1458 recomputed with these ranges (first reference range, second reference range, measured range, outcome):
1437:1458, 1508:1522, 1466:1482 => -1.02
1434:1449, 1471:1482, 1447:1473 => -3.24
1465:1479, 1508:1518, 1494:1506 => -0.84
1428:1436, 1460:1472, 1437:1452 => -0.14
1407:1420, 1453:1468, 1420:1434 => 2.17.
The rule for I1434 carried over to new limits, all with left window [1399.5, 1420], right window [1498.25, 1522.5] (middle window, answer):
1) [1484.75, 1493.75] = -0.068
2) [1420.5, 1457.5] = 0.185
